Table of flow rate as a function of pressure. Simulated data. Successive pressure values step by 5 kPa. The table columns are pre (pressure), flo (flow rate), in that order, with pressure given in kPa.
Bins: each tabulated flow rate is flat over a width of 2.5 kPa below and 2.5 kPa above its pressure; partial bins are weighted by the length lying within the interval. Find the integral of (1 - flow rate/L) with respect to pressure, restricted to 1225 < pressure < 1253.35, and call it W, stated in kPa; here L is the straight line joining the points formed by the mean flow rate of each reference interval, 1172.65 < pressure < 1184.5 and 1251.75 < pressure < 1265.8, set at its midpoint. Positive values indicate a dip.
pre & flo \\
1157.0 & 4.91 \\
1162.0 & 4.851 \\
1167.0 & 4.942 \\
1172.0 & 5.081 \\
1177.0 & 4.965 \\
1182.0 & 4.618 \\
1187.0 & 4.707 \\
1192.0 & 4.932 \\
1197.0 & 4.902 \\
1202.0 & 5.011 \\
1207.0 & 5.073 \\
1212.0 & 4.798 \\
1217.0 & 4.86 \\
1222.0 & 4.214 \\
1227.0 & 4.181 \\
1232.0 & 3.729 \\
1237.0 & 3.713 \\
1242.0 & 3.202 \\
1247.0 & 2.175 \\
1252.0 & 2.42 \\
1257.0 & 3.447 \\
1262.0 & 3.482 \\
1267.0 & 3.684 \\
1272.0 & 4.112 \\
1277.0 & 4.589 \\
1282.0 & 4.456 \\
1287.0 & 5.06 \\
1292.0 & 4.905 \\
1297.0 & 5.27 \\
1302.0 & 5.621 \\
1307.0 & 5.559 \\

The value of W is 3.3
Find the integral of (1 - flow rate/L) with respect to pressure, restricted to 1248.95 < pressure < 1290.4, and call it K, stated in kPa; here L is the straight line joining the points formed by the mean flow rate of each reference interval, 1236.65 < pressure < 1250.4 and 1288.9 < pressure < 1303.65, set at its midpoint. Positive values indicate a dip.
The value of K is 1.86 kPa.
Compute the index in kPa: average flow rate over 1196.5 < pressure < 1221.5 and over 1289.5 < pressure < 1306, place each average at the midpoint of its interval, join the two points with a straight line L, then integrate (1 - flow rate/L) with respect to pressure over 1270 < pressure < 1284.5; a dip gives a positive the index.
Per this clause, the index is 2.2 kPa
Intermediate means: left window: 4.87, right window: 5.29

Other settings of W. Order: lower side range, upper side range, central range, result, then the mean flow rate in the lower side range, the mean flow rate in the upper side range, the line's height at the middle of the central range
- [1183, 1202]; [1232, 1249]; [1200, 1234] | -4.8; 4.85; 3.16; 3.99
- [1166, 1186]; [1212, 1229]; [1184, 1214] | -1.5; 4.88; 4.48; 4.68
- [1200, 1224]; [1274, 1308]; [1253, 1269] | 4.9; 4.8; 5.03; 4.94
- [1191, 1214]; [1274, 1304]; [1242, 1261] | 8.2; 4.95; 4.96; 4.95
